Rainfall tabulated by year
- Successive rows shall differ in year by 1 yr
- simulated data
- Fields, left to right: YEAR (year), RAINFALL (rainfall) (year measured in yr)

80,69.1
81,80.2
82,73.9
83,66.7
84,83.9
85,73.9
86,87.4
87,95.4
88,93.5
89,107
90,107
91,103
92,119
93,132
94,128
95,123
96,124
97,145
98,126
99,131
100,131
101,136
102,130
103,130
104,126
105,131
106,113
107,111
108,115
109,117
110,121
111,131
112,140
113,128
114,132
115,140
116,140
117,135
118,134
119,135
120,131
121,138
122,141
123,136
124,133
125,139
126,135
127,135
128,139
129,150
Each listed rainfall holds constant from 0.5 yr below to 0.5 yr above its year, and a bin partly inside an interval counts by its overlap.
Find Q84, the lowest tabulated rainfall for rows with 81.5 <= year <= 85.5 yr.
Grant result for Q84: 66.7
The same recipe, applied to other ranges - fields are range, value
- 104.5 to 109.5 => 111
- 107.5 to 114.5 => 115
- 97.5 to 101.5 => 126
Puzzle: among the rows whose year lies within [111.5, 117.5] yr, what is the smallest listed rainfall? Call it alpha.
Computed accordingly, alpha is 128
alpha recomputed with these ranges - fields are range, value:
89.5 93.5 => 103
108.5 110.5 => 117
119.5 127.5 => 131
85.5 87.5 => 87.4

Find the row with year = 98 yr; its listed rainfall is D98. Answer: 126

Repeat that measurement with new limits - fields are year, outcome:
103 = 130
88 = 93.5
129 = 150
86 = 87.4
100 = 131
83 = 66.7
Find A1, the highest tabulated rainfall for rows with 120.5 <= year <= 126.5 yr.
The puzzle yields 141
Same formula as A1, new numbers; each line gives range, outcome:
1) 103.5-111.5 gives 131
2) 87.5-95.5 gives 132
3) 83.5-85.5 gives 83.9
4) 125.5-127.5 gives 135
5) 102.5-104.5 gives 130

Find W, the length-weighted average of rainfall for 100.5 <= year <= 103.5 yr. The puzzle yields 132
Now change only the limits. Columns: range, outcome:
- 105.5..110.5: 115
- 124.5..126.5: 137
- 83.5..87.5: 85.2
